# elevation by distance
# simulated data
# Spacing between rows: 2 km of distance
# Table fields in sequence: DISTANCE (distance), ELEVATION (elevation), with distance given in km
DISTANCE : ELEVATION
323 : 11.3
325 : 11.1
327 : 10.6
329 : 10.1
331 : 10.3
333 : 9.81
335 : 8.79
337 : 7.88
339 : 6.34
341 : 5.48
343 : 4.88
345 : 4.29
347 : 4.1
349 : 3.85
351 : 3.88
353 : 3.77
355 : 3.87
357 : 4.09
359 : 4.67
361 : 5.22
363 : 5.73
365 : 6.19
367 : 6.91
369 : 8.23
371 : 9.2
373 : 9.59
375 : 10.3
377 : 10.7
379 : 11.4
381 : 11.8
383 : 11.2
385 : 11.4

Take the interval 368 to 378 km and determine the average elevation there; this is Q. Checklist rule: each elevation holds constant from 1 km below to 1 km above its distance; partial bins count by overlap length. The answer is 9.6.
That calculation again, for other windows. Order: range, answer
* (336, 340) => 7.11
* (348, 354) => 3.83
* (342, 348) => 4.42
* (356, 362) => 4.66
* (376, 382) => 11.3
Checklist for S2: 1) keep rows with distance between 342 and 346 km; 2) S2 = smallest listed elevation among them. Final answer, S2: 4.29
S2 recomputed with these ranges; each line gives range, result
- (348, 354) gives 3.77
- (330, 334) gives 9.81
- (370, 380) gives 9.2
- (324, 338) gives 7.88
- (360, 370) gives 5.22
